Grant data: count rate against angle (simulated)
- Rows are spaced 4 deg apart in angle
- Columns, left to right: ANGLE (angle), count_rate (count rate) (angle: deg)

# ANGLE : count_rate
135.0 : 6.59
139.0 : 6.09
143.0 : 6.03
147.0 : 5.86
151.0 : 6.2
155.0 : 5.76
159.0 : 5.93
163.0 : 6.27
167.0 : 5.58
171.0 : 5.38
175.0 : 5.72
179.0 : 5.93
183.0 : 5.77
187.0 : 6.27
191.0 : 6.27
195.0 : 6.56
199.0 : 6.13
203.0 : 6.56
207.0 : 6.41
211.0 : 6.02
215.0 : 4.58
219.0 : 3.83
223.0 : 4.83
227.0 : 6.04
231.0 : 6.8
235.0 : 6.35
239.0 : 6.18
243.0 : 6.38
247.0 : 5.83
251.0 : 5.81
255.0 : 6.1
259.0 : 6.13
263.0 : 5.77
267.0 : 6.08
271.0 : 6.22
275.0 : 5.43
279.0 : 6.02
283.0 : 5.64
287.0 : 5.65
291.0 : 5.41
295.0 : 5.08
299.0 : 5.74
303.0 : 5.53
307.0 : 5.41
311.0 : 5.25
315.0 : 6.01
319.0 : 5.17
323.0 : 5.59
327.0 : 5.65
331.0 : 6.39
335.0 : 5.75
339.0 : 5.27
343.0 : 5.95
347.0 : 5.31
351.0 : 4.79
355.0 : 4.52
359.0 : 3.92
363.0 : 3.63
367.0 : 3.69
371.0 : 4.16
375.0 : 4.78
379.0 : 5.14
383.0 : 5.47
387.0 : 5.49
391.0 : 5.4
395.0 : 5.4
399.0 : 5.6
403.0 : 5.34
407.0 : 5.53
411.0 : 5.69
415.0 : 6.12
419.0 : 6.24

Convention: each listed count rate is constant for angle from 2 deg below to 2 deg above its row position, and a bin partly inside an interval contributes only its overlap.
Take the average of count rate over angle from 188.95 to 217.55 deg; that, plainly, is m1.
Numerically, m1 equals 6.03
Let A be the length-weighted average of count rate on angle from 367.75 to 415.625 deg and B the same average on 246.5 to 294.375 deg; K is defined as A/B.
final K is 0.91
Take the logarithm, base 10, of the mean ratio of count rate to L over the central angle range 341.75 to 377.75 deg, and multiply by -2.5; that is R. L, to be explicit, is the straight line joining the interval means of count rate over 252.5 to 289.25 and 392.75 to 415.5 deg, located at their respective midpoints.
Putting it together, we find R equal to 0.25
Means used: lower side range 5.89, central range 4.51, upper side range 5.58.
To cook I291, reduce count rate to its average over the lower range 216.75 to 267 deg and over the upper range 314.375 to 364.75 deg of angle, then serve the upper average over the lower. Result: 0.89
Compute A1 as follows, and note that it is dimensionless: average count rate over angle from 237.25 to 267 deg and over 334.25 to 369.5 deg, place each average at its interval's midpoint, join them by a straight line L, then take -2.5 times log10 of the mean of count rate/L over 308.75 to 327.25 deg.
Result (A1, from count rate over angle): -0.07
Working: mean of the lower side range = 6.03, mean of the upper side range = 4.72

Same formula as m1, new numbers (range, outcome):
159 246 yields 5.9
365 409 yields 5.09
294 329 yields 5.5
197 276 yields 5.88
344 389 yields 4.66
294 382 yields 5.13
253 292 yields 5.86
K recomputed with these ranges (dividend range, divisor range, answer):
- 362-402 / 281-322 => 0.90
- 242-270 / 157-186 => 1.03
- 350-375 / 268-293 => 0.72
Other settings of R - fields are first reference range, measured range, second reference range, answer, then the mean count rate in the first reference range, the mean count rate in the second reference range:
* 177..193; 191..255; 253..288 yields 0.02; 6.06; 5.9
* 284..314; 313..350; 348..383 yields -0.14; 5.46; 4.42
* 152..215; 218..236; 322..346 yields 0.06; 5.99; 5.75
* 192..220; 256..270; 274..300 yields -0.07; 5.81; 5.57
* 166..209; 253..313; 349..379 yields -0.12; 6.06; 4.27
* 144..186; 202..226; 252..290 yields 0.10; 5.85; 5.88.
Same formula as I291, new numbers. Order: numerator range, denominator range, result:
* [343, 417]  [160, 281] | 0.85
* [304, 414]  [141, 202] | 0.87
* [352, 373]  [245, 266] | 0.68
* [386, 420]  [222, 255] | 0.93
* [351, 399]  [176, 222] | 0.81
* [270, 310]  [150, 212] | 0.92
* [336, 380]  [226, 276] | 0.76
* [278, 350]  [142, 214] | 0.93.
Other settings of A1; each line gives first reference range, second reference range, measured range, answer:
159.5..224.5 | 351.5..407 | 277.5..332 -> -0.08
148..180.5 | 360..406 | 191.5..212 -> -0.12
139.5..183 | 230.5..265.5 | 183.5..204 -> -0.06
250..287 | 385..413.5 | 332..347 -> 0.00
